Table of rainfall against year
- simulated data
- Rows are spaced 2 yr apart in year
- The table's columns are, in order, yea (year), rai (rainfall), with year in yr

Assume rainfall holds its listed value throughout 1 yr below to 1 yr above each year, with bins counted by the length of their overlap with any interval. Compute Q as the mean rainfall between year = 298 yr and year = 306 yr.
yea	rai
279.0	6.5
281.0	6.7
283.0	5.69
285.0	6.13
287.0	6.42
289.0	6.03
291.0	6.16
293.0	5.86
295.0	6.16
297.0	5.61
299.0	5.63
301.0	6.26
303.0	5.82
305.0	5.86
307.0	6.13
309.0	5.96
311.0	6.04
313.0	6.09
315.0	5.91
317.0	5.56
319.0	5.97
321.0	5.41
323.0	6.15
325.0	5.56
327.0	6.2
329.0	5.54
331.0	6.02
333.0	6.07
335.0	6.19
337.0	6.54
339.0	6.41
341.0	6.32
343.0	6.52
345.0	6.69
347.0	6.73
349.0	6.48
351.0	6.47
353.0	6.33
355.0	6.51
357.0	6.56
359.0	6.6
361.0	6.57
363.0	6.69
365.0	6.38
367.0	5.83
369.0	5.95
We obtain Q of 5.89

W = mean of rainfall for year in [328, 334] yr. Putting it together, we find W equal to 5.88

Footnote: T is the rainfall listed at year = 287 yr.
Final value 6.42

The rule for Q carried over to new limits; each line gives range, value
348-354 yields 6.43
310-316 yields 6.01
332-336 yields 6.13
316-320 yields 5.76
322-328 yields 5.97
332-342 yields 6.31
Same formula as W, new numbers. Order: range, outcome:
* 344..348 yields 6.71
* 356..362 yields 6.58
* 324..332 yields 5.83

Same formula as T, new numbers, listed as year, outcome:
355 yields 6.51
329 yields 5.54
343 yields 6.52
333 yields 6.07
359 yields 6.6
